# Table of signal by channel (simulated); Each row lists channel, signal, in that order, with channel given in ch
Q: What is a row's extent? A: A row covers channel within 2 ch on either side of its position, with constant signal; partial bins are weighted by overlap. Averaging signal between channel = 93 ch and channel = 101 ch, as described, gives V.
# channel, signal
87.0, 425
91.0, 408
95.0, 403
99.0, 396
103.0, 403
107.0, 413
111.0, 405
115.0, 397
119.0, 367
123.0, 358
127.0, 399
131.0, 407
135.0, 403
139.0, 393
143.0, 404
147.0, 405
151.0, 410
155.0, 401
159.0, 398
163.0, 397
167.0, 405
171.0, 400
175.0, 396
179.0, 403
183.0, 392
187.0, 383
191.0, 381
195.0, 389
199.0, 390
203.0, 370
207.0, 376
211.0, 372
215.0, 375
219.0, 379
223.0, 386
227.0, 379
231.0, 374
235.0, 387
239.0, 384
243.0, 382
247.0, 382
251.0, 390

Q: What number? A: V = 400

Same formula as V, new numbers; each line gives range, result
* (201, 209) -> 373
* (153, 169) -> 400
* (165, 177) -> 400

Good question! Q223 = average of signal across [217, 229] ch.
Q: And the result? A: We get 381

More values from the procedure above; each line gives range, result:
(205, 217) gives 374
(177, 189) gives 393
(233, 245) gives 384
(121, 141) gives 392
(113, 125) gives 374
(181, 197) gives 386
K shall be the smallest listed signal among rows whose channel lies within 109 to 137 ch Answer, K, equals 358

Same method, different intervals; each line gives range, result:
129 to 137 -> 403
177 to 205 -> 370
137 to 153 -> 393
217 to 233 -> 374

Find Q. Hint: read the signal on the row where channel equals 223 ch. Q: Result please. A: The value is 386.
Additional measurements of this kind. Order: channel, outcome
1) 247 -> 382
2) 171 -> 400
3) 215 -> 375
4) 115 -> 397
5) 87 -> 425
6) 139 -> 393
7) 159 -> 398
